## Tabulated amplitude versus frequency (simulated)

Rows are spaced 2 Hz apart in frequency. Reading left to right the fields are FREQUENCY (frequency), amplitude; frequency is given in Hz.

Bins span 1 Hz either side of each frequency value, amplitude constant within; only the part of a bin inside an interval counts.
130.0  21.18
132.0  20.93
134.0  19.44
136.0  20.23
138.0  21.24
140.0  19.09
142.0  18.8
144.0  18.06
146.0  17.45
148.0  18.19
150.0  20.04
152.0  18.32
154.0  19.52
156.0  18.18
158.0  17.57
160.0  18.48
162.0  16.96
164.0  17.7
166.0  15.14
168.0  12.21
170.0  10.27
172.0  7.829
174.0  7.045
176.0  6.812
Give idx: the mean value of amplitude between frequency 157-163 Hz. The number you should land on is 17.7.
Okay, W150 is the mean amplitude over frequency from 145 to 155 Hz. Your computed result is 18.7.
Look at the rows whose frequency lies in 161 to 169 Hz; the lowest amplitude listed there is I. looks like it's 12.21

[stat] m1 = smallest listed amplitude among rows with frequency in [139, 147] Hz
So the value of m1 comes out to 17.45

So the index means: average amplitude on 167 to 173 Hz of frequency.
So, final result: 10.1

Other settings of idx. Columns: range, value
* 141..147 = 18.1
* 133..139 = 20.3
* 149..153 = 19.2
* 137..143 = 19.7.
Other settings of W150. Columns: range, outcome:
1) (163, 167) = 16.4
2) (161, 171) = 14.5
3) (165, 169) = 13.7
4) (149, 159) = 18.7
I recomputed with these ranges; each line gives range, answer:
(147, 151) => 18.19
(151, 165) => 16.96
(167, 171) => 10.27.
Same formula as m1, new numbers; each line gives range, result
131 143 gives 18.8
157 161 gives 17.57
